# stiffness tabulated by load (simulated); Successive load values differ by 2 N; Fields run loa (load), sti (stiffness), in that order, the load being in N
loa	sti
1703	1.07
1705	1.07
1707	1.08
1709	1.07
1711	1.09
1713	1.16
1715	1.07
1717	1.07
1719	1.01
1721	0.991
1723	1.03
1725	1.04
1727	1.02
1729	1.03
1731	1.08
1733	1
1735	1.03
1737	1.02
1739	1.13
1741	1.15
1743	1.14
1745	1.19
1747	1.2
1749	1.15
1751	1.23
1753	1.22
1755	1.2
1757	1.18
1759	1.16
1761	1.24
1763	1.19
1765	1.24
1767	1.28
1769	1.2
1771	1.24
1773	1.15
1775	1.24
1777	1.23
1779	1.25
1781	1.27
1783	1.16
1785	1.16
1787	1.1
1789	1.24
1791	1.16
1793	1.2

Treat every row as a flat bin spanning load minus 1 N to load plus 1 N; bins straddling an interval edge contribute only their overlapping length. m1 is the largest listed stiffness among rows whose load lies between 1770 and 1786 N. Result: 1.27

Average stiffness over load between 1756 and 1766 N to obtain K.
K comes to 1.2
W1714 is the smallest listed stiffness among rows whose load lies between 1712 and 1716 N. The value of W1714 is 1.07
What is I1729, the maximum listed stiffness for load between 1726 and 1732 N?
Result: 1.08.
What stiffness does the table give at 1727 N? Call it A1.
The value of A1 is 1.02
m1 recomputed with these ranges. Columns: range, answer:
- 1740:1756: 1.23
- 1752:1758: 1.22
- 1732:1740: 1.13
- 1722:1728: 1.04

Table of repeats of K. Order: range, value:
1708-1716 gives 1.1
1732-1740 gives 1.04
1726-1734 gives 1.03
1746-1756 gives 1.2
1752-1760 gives 1.19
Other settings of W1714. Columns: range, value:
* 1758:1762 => 1.16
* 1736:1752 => 1.02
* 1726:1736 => 1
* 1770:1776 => 1.15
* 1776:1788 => 1.1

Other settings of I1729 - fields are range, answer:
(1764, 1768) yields 1.28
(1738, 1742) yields 1.15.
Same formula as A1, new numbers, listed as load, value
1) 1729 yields 1.03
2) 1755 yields 1.2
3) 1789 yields 1.24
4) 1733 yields 1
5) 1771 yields 1.24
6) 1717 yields 1.07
